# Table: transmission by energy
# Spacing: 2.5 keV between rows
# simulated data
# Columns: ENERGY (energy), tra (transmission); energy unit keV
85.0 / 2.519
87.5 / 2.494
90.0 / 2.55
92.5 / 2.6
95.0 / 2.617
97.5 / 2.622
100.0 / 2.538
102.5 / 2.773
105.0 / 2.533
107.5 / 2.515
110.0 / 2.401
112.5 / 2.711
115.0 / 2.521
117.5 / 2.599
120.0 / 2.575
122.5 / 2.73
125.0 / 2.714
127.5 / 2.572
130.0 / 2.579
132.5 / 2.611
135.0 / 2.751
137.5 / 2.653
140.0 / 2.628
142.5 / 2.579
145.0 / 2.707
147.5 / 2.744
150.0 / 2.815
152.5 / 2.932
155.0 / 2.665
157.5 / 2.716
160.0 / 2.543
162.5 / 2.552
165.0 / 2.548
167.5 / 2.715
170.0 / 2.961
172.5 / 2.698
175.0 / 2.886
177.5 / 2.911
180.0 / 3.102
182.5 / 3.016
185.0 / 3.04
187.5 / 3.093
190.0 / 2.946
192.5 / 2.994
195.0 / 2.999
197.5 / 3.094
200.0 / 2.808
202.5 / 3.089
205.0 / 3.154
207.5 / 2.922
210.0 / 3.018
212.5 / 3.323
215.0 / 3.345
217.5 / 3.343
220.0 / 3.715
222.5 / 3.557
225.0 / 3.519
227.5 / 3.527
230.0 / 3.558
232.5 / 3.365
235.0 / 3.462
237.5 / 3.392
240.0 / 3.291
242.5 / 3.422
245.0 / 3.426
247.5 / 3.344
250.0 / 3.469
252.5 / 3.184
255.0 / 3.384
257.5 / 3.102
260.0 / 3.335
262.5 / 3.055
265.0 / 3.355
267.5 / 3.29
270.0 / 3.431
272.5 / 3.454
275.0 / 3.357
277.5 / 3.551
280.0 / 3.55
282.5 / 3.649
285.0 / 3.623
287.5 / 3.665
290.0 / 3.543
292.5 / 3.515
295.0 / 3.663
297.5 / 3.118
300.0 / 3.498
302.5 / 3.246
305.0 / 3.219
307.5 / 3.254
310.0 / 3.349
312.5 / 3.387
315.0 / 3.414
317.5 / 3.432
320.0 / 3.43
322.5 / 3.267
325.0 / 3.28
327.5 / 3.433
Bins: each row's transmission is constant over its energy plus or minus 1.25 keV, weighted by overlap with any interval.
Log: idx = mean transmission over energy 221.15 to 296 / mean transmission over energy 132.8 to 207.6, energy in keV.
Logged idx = 1.2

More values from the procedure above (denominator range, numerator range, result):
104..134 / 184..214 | 1.17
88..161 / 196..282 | 1.26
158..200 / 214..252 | 1.20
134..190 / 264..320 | 1.23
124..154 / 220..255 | 1.28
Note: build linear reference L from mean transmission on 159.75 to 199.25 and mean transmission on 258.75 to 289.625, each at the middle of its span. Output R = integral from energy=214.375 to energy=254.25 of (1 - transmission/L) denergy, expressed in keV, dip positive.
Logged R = -2.79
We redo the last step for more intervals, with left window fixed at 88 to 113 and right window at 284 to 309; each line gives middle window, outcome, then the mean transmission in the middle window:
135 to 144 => 0.35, 2.64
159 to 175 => 1.01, 2.69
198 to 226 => -1.65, 3.25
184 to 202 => -0.11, 3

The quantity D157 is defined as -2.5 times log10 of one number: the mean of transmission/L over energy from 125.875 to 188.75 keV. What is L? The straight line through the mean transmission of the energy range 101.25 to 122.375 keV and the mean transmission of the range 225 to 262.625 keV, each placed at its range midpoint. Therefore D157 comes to 0.04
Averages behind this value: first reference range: 2.59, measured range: 2.76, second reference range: 3.37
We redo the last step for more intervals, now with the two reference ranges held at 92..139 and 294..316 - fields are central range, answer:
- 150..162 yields 0.02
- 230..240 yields -0.11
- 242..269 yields -0.05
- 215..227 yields -0.16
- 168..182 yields -0.02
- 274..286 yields -0.10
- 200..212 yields -0.03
